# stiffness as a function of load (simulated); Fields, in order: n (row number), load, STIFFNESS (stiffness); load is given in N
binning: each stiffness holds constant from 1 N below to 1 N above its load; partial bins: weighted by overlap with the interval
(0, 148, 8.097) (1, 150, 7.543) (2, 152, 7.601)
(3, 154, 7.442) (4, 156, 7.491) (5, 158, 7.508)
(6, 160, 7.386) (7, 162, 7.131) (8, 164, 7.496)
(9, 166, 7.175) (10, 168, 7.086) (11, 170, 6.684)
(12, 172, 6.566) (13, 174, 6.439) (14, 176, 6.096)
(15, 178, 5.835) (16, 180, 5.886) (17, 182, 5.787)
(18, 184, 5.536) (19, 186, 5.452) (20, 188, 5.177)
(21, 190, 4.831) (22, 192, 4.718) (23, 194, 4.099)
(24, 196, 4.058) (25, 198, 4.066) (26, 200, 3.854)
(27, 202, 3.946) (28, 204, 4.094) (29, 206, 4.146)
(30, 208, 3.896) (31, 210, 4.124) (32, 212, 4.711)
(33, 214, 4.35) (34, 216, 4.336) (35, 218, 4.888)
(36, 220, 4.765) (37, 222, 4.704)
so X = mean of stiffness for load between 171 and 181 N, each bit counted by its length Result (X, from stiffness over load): 6.16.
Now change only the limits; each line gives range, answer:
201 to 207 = 4.06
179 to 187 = 5.67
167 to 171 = 6.88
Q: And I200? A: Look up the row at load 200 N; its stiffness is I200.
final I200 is 3.854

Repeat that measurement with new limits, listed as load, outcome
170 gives 6.684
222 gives 4.704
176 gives 6.096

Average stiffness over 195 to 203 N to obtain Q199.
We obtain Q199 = 3.98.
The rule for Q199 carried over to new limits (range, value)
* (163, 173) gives 7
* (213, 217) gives 4.34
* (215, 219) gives 4.61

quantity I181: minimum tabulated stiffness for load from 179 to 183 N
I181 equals 5.787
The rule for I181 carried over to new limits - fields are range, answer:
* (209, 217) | 4.124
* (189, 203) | 3.854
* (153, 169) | 7.086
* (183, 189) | 5.177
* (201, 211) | 3.896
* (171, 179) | 5.835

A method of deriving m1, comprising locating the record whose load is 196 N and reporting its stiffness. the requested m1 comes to 4.058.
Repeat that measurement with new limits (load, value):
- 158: 7.508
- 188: 5.177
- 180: 5.886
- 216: 4.336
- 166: 7.175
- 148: 8.097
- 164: 7.496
